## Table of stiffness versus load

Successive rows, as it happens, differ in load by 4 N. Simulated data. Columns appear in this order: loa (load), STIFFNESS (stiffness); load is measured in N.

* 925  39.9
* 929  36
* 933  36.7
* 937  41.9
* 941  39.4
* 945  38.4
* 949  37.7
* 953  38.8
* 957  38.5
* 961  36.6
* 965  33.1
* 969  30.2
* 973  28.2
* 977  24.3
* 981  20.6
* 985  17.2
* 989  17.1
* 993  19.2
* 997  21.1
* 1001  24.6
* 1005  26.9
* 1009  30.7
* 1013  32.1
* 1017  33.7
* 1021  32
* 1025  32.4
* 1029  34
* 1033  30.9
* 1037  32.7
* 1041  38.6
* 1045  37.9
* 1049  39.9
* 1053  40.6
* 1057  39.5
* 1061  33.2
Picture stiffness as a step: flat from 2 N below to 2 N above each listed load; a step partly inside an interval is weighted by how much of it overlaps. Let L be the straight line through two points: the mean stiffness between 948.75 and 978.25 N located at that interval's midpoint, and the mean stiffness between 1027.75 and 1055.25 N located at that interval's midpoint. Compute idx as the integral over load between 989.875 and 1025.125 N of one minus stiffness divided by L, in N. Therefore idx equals 7.7 N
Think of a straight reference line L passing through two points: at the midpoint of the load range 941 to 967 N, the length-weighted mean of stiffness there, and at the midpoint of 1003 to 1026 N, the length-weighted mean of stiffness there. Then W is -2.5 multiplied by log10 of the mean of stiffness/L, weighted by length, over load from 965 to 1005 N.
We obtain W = 0.42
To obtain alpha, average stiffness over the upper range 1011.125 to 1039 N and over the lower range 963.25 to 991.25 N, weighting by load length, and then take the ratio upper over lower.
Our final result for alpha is 1.34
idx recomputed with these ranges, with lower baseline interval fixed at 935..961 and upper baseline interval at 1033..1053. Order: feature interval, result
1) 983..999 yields 8.15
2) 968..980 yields 3.63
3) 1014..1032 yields 2.18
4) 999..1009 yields 2.92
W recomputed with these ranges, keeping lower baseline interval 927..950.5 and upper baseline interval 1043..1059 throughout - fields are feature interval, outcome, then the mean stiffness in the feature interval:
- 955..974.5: 0.16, 33.5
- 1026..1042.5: 0.16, 33.8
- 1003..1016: 0.28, 30.2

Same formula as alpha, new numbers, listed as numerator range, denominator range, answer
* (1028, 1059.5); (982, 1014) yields 1.58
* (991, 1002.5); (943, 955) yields 0.56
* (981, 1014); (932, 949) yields 0.59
